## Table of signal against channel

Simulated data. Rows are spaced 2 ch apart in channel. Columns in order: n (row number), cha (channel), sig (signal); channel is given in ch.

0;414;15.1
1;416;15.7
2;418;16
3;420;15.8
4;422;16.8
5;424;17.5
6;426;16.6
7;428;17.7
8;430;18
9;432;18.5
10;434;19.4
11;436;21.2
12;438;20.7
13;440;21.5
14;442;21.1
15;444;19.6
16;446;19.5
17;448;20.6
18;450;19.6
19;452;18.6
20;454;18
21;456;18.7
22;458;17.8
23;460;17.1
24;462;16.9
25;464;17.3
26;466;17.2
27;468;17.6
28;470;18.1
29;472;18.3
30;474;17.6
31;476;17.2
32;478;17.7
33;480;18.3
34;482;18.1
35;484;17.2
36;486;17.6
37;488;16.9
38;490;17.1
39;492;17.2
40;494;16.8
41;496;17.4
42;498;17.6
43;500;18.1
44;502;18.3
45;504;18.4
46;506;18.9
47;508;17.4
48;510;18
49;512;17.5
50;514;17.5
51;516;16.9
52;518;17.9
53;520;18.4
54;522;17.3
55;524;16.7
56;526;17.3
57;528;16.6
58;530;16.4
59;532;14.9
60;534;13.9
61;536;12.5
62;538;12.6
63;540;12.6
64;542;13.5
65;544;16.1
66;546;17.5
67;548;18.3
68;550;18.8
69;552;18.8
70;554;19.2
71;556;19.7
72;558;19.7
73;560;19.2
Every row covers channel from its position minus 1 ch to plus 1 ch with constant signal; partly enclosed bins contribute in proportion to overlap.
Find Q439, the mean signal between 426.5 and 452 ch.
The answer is 19.7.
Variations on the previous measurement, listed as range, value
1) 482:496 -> 17.2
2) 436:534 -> 17.9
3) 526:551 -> 15.4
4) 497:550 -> 16.6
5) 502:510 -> 18.2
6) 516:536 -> 16.4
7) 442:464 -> 18.7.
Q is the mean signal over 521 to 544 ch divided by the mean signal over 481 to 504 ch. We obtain 0.9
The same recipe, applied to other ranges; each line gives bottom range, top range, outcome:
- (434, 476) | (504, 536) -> 0.90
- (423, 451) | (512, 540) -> 0.82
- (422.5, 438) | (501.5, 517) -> 0.96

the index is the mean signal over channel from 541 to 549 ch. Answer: 16.4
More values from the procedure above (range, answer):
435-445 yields 20.8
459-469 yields 17.2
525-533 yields 16.3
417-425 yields 16.5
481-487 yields 17.6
